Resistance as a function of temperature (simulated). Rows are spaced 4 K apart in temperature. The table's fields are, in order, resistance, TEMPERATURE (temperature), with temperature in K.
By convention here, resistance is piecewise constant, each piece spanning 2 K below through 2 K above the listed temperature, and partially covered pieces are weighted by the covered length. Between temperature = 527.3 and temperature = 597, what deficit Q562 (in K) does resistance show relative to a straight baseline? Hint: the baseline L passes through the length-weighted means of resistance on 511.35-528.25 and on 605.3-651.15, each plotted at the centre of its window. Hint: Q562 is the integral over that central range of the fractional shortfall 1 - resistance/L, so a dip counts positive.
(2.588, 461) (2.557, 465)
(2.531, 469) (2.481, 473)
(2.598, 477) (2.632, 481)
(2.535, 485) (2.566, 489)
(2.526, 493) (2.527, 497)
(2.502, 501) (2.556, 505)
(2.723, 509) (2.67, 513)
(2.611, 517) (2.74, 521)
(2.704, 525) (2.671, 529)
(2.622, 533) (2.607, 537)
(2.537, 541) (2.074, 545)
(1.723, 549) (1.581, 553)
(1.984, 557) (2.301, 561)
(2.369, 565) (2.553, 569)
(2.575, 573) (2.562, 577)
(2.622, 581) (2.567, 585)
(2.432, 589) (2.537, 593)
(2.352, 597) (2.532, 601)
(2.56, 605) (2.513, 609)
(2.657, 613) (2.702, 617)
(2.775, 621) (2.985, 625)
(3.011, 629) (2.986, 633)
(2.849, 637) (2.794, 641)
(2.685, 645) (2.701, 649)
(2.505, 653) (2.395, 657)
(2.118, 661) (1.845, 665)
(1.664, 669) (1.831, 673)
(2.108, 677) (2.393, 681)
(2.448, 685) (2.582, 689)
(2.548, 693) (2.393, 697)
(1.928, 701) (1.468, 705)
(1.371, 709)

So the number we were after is 9.0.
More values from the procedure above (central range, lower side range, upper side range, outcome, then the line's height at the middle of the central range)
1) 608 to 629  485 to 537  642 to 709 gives -3.71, 2.35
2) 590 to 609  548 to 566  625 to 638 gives 0.36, 2.54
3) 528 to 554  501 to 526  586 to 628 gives 3.66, 2.64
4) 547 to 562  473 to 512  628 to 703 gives 3.82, 2.51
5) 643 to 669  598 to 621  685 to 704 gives 1.39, 2.45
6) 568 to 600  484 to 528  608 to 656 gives 2.11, 2.7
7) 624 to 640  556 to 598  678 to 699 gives -3.20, 2.45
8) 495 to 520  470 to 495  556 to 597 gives -0.74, 2.53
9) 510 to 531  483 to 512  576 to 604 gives -1.05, 2.55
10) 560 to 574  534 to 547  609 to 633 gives 0.55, 2.55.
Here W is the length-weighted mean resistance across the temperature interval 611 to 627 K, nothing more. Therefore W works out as 2.78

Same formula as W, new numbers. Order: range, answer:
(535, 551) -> 2.24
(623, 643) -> 2.92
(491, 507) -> 2.53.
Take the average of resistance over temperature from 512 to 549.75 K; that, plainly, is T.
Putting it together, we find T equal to 2.52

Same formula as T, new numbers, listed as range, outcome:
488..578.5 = 2.45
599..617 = 2.58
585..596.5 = 2.48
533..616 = 2.39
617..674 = 2.53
